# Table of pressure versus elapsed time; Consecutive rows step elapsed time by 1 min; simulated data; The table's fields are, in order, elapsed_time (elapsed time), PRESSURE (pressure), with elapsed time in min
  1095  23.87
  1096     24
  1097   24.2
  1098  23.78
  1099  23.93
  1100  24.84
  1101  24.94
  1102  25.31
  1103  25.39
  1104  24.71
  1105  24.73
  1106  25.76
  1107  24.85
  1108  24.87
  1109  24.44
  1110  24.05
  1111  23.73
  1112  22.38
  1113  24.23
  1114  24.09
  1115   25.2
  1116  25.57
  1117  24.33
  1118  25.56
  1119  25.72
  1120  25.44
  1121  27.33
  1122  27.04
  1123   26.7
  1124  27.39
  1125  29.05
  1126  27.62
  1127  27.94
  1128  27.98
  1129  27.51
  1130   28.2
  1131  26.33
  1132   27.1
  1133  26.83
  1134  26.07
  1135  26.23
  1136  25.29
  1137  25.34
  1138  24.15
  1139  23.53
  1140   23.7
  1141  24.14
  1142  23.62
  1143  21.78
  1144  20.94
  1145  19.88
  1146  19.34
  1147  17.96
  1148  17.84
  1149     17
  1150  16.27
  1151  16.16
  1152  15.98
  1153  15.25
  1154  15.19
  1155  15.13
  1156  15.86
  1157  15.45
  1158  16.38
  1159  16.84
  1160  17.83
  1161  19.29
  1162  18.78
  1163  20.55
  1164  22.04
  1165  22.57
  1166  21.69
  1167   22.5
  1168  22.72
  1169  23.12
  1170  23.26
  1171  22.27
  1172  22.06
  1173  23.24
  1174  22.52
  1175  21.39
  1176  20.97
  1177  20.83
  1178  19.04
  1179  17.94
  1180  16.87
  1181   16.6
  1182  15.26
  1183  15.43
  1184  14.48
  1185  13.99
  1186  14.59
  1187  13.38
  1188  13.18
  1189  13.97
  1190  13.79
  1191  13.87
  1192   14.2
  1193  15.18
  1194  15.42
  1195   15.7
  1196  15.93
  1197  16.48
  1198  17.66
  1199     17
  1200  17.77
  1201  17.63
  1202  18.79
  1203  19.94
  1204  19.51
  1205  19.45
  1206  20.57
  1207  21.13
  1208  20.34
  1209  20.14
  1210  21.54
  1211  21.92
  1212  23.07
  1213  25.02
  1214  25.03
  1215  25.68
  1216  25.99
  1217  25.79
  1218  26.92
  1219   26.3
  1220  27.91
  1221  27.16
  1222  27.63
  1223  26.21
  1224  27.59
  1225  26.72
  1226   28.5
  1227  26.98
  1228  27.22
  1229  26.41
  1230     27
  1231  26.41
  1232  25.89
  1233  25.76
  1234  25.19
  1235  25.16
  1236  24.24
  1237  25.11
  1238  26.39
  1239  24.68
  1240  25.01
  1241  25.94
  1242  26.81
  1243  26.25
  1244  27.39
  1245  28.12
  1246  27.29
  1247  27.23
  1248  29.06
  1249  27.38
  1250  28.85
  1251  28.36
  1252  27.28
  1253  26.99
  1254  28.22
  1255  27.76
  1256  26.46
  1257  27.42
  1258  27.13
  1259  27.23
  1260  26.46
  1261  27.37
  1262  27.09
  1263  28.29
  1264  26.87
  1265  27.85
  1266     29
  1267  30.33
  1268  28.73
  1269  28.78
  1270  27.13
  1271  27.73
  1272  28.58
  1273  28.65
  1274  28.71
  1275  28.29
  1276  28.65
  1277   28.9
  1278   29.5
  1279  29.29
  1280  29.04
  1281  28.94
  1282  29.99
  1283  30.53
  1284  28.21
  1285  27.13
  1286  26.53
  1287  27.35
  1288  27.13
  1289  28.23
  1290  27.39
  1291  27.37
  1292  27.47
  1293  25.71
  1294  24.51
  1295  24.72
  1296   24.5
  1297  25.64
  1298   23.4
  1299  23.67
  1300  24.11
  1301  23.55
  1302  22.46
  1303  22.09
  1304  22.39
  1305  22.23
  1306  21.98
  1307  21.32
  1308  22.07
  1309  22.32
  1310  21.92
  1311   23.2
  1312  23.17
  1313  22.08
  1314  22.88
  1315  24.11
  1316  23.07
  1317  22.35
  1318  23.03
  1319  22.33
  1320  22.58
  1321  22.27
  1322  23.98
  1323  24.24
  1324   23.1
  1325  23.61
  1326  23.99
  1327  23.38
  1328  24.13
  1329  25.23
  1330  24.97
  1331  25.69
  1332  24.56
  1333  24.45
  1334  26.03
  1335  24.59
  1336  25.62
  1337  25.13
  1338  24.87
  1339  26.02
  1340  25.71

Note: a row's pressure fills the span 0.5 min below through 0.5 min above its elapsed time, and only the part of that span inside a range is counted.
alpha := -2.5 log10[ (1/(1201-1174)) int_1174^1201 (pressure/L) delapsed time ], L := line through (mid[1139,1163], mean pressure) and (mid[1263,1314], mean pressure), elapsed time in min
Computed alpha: 0.24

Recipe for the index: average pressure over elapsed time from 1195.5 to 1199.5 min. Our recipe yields 16.8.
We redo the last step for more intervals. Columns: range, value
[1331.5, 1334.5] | 25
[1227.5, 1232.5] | 26.6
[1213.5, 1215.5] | 25.4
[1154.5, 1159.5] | 15.9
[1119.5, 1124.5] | 26.8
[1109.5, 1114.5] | 23.7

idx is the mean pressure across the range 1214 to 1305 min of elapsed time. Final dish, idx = 26.9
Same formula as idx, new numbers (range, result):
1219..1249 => 26.6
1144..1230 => 20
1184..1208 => 16.5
